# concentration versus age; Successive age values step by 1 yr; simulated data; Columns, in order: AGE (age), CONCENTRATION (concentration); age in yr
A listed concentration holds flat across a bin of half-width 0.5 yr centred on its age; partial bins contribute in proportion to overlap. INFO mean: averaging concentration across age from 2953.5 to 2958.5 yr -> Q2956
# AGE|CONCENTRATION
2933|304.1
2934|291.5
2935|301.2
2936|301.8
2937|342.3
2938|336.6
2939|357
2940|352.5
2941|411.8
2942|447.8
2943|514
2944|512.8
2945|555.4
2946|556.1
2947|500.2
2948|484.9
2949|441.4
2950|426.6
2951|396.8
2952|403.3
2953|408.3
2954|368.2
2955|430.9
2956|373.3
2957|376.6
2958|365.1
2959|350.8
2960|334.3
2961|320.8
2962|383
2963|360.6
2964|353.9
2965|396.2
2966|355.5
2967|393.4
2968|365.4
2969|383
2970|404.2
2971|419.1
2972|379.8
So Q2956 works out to 383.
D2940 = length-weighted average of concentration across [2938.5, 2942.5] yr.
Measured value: 392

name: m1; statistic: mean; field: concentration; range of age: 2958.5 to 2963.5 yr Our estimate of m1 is 350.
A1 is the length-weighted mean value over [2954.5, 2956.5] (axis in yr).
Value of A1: 402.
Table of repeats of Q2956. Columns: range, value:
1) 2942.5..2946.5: 535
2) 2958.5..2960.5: 343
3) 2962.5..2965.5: 370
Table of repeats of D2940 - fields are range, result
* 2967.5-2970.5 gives 384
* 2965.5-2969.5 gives 374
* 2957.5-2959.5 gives 358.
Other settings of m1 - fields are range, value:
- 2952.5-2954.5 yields 388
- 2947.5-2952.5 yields 431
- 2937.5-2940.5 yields 349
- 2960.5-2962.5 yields 352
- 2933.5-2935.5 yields 296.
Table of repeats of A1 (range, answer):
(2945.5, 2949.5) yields 496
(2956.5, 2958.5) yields 371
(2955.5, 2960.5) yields 360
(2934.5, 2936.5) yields 302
